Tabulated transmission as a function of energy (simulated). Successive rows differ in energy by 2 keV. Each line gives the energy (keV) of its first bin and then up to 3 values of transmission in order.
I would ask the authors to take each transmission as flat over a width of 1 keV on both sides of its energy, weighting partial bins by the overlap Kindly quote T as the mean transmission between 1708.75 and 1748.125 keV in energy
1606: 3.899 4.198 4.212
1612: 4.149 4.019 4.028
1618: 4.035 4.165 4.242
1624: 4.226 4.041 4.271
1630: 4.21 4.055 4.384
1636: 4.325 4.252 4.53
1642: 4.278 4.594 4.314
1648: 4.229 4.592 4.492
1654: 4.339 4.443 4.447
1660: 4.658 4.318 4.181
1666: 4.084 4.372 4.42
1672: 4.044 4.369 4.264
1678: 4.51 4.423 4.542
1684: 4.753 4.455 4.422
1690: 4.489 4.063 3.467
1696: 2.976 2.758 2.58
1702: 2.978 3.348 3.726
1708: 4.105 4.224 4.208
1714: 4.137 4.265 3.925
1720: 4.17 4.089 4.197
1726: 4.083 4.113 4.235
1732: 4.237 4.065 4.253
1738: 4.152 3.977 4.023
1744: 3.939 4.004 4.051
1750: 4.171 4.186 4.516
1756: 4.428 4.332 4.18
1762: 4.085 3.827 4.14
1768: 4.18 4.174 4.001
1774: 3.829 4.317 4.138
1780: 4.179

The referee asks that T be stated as 4.12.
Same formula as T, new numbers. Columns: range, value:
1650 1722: 4.09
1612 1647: 4.23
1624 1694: 4.34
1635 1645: 4.4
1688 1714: 3.63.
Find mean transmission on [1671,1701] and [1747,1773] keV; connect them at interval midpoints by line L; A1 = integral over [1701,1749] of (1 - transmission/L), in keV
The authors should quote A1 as 0.9 keV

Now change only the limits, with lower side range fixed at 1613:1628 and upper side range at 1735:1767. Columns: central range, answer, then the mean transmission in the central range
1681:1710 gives 2.5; 3.78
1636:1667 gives -1.9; 4.38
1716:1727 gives 0.1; 4.11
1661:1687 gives -1.5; 4.36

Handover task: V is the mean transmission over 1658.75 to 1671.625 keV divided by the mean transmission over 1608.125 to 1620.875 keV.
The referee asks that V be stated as 1.1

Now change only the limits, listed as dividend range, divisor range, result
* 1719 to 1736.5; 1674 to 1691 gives 0.93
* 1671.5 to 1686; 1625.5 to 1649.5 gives 1.03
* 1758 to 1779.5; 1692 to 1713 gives 1.18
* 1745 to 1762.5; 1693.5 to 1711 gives 1.26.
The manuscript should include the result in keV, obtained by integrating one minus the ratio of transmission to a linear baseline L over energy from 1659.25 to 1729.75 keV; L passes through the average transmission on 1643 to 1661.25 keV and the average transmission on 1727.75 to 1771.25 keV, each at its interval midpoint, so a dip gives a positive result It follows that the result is 4.5 keV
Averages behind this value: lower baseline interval 4.45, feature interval 4.05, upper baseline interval 4.15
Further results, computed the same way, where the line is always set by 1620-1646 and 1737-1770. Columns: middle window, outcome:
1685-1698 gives 1.0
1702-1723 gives 1.1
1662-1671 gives -0.1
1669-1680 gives -0.3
